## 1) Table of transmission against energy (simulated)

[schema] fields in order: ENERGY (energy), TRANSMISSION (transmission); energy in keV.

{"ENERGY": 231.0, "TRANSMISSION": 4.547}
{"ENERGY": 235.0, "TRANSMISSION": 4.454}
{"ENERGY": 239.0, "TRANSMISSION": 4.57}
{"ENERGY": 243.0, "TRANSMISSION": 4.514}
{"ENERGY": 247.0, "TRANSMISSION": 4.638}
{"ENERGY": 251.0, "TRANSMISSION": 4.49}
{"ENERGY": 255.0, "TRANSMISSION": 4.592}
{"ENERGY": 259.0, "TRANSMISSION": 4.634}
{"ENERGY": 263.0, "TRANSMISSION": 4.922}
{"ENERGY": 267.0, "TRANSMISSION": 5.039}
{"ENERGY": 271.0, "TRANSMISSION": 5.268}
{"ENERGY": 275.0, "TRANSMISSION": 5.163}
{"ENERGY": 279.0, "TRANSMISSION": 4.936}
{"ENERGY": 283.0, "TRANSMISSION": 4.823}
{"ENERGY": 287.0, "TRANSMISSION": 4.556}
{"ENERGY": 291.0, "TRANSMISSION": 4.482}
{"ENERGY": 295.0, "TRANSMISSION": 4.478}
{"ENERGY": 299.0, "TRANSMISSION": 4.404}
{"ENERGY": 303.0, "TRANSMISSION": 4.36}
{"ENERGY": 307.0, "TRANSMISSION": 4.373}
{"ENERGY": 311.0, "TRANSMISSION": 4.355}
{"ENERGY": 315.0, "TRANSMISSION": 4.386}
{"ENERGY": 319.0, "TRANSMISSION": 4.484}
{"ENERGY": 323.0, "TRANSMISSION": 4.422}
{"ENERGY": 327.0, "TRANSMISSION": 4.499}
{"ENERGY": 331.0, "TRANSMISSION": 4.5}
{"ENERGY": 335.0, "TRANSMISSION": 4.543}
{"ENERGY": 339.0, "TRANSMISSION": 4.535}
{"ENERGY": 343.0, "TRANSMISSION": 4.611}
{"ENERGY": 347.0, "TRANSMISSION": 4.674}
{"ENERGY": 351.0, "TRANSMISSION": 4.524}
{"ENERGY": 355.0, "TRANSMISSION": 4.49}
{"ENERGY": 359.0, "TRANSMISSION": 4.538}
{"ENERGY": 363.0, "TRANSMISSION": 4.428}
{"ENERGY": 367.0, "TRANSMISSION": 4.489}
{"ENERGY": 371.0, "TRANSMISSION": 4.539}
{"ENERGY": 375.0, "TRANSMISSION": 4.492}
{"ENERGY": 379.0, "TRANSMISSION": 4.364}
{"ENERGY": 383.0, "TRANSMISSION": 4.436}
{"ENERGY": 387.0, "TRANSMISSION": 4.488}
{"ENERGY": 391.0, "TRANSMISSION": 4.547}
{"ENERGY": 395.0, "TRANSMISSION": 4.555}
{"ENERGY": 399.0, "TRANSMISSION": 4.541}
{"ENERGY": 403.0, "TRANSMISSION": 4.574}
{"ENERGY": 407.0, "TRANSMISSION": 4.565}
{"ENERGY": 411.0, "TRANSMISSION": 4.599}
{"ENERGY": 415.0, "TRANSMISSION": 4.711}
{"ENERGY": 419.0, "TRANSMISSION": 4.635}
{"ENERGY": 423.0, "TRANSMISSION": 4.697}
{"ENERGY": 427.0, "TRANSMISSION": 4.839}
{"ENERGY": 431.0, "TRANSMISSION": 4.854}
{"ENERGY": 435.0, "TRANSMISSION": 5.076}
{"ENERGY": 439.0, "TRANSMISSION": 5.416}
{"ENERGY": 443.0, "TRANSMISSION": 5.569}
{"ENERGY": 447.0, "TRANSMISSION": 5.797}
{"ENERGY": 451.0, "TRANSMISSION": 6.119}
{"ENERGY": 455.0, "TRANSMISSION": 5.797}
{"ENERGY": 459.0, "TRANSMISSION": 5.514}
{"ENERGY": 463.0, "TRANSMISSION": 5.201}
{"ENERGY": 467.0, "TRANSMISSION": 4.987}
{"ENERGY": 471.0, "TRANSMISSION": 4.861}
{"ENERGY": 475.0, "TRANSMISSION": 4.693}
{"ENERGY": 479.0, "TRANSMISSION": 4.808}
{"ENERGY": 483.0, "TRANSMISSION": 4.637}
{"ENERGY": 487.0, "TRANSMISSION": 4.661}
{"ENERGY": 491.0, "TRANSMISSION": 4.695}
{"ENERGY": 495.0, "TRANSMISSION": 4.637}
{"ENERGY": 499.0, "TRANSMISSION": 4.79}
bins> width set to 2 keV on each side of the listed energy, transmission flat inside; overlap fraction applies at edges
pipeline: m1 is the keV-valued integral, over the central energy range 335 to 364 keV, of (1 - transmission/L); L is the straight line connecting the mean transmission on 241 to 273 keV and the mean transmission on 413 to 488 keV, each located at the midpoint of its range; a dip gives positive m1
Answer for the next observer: 2.2 keV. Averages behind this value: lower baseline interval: 4.76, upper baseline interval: 5.1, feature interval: 4.55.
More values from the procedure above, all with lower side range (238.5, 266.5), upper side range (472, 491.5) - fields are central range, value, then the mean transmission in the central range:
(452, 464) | -2.2 keV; 5.58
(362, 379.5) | 0.8 keV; 4.47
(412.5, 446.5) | -2.3 keV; 5.01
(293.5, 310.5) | 1.0 keV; 4.4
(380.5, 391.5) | 0.5 keV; 4.48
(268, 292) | -1.2 keV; 4.89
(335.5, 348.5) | 0.2 keV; 4.6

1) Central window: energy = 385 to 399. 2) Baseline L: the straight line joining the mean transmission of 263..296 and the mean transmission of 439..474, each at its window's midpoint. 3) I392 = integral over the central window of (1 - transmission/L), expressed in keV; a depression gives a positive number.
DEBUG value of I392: 1.9 keV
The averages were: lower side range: 4.86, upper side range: 5.45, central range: 4.53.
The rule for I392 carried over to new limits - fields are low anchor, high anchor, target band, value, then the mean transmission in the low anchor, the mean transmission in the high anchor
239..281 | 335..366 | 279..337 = 2.2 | 4.81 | 4.54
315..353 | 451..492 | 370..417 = 2.1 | 4.52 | 5.05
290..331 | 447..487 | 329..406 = 3.0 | 4.43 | 5.18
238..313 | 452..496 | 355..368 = 0.9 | 4.66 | 4.99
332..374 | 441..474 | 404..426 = 1.9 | 4.54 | 5.46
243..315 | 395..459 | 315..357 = 2.5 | 4.66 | 5.05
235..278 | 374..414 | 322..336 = 0.4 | 4.77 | 4.52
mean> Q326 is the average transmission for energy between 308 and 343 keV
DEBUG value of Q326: 4.47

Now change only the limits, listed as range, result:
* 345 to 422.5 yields 4.54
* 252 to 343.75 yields 4.62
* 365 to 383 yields 4.47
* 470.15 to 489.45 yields 4.72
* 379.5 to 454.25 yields 4.89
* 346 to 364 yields 4.53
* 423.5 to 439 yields 4.96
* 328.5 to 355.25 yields 4.56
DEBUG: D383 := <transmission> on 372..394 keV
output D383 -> 4.47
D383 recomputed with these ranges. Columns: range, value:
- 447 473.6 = 5.43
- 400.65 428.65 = 4.66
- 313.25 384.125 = 4.5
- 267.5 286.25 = 5.01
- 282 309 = 4.48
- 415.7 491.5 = 5.1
